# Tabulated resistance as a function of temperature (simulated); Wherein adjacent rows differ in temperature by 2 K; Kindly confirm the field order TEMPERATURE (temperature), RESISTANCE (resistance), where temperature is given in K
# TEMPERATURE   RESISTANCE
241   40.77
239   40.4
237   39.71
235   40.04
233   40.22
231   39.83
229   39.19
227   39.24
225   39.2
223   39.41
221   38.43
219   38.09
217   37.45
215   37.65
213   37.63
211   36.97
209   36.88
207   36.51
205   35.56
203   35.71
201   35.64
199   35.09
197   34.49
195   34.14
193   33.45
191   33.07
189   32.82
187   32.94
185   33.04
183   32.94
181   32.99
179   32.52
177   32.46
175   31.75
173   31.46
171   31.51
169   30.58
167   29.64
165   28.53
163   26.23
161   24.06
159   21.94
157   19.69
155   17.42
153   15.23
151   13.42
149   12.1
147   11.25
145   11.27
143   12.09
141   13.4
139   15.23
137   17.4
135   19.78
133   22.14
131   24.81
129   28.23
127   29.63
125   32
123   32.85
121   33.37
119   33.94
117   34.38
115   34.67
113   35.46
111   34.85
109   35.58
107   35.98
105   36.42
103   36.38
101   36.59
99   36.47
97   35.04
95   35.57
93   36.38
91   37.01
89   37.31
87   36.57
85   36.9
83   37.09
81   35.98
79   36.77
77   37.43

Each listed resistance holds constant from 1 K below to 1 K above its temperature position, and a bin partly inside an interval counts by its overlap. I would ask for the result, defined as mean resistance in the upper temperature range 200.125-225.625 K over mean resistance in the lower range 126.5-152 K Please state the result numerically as 2.1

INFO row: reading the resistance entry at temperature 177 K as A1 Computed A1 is 32.46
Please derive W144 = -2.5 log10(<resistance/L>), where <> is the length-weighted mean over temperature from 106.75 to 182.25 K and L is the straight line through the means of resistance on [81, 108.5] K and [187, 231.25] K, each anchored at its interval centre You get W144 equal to 0.379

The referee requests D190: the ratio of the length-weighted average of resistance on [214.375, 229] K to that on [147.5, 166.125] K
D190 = 1.96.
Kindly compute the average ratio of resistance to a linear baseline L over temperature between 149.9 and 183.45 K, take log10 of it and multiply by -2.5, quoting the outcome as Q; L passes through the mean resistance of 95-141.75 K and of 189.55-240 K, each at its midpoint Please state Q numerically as 0.27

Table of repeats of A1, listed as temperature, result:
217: 37.45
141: 13.4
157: 19.69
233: 40.22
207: 36.51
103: 36.38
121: 33.37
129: 28.23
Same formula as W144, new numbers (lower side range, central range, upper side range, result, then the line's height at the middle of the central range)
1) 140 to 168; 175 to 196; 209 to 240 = -0.20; 27.5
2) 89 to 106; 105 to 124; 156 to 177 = -0.01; 34.2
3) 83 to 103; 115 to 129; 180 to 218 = 0.11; 36.1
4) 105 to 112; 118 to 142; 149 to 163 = 0.13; 28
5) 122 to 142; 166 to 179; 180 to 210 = -0.03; 30.5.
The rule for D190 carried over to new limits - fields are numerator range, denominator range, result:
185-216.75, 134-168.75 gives 1.91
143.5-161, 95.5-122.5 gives 0.45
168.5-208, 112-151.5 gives 1.42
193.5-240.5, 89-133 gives 1.11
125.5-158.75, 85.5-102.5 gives 0.49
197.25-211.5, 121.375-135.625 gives 1.31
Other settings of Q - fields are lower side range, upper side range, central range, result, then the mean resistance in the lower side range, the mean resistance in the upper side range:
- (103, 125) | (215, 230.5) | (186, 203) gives 0.11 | 34.7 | 38.7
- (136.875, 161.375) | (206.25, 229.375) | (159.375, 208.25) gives -0.22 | 15.5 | 38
